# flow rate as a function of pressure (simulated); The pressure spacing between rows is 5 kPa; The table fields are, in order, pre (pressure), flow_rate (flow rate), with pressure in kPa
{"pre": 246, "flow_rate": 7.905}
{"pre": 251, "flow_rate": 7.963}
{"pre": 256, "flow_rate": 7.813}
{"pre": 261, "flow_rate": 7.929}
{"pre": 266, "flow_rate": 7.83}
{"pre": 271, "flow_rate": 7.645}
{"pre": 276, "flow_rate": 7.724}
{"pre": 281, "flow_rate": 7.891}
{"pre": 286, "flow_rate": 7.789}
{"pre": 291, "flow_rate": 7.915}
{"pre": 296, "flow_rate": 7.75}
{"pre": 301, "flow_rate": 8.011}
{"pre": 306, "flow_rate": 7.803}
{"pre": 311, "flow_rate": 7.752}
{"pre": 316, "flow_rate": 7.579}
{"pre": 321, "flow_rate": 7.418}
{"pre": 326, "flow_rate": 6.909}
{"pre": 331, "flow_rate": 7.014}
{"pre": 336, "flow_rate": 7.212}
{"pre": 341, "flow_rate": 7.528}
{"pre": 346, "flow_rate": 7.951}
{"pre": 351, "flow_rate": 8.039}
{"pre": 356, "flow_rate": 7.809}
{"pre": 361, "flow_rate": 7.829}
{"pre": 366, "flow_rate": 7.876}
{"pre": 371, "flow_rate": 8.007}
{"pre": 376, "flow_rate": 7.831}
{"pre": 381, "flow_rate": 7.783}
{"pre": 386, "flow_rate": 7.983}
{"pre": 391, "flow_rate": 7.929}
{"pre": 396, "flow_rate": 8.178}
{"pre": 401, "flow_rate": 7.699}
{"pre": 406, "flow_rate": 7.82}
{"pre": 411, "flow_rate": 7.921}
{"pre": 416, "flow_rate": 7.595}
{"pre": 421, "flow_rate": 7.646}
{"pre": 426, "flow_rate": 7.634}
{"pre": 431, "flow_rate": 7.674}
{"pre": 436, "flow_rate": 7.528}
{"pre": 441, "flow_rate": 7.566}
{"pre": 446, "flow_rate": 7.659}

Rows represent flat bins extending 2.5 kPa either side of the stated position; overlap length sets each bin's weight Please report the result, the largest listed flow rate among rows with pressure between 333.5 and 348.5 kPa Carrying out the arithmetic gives 7.951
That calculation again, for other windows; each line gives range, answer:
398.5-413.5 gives 7.921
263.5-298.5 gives 7.915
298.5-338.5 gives 8.011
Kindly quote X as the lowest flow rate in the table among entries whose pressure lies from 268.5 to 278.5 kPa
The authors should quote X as 7.645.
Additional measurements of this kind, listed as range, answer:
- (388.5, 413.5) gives 7.699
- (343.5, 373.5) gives 7.809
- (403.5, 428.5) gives 7.595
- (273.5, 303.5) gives 7.724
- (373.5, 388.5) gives 7.783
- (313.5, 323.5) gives 7.418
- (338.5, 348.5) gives 7.528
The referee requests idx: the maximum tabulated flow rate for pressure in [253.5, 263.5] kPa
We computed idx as 7.929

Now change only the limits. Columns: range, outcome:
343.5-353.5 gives 8.039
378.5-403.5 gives 8.178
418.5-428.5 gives 7.646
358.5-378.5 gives 8.007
